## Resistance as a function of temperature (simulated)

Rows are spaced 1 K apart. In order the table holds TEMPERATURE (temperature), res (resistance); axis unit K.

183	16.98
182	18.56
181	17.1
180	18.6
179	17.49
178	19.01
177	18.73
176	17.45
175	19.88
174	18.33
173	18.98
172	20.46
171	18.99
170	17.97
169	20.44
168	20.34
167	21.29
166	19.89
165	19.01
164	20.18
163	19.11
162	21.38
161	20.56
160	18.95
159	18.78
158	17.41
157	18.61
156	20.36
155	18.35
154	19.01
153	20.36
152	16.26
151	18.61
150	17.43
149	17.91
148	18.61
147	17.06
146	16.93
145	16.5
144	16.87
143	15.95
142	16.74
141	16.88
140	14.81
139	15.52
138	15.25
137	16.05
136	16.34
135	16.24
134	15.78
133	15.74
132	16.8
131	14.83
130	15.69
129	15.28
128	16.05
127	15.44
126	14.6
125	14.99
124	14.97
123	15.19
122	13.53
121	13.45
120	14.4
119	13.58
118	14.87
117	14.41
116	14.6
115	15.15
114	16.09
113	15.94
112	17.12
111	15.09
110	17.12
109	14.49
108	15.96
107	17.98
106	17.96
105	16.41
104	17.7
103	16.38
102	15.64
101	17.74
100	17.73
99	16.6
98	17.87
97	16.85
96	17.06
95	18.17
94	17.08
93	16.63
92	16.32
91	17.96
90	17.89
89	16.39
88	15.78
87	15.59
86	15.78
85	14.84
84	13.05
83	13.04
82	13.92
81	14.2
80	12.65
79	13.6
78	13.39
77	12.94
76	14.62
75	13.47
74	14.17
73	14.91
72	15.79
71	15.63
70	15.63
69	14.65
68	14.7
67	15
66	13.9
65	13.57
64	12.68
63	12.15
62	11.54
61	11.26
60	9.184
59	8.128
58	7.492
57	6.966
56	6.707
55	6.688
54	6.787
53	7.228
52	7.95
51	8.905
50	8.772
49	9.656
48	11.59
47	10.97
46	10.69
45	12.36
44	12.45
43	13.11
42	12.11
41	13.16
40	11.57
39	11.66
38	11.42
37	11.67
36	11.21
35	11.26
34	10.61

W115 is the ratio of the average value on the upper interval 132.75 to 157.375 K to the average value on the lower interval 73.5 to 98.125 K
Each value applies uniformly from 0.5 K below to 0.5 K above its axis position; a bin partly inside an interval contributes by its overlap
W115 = 1.1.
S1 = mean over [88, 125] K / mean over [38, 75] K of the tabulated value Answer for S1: 1.42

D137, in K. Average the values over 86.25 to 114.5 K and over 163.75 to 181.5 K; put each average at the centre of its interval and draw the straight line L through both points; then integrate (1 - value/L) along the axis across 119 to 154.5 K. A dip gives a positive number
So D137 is 3.6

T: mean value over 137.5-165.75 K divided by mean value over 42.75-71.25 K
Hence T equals 1.66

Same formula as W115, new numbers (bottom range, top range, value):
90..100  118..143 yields 0.89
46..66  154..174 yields 2.05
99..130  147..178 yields 1.22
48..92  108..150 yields 1.25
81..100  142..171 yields 1.16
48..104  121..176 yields 1.29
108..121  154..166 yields 1.27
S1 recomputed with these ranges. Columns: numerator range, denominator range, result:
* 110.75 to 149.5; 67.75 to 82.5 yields 1.10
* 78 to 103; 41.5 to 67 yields 1.56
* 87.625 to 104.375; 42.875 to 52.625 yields 1.62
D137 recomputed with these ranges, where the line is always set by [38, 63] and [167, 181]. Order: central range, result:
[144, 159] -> -0.6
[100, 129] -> -2.1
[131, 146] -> 0.3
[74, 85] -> -1.4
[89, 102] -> -3.9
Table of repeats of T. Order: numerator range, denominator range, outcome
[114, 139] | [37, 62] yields 1.53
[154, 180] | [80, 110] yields 1.18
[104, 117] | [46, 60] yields 1.92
